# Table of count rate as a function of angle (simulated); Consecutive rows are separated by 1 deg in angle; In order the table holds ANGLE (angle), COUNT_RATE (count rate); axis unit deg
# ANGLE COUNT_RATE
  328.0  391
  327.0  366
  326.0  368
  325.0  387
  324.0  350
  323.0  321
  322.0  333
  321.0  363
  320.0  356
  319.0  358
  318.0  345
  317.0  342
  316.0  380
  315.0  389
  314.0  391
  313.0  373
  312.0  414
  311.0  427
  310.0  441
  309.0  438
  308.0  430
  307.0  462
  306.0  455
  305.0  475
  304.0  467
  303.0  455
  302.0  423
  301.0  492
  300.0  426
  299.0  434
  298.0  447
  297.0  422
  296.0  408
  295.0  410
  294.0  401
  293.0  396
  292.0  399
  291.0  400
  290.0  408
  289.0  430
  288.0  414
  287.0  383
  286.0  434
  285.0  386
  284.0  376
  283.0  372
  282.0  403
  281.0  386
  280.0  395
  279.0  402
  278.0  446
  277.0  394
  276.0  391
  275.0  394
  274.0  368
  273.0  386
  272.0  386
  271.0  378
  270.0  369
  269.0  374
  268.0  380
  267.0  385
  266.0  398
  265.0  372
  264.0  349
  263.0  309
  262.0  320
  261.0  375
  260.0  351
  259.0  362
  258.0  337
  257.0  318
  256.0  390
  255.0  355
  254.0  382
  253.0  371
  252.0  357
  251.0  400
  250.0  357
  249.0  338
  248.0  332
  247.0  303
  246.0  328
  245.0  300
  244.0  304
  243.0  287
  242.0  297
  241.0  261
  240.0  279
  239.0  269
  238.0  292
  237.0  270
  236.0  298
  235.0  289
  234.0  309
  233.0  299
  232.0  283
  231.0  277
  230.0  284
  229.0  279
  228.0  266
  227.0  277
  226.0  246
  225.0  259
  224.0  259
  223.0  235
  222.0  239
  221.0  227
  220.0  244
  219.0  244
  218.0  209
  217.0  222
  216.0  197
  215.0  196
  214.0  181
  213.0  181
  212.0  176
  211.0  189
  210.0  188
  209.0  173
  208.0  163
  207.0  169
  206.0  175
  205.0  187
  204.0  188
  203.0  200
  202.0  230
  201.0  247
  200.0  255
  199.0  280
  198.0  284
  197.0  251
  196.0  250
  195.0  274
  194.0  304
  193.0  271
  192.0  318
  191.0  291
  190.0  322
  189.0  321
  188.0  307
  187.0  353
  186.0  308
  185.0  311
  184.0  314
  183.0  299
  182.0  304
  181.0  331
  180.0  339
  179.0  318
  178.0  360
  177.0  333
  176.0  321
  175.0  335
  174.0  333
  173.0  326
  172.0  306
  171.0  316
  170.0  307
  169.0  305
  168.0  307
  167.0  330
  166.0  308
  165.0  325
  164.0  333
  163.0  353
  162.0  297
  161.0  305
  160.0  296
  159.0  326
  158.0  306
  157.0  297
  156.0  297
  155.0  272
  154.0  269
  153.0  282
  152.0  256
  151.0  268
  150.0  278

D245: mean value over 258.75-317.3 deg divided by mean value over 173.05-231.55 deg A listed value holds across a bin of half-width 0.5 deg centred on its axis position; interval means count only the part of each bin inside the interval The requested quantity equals 1.54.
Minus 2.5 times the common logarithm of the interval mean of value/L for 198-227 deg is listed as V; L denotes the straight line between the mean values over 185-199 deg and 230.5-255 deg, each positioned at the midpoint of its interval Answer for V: 0.37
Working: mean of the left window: 296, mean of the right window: 313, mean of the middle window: 215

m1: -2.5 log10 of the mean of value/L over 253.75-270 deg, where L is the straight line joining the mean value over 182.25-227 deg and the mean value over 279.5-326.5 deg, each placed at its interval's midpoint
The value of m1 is -0.07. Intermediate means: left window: 245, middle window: 360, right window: 404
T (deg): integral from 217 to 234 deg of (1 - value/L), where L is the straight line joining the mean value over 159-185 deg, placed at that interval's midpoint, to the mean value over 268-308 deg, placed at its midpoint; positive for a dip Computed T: 4.9 deg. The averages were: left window 320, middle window 258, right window 411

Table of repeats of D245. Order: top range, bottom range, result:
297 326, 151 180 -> 1.30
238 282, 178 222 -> 1.41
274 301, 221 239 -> 1.49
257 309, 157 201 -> 1.29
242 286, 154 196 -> 1.16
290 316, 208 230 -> 1.91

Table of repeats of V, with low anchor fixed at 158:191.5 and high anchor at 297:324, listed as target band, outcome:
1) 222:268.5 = 0.16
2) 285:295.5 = -0.03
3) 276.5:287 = -0.03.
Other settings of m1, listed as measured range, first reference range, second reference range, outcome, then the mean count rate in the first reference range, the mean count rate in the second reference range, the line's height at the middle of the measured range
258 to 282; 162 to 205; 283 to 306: 0.05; 300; 422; 395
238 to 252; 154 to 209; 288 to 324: 0.12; 291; 408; 351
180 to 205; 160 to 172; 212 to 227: -0.05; 316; 224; 270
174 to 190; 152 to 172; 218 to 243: -0.10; 306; 269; 295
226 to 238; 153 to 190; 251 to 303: 0.25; 315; 390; 358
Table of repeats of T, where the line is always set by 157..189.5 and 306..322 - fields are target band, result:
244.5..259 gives 0.5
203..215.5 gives 5.8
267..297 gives -1.5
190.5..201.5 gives 1.9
